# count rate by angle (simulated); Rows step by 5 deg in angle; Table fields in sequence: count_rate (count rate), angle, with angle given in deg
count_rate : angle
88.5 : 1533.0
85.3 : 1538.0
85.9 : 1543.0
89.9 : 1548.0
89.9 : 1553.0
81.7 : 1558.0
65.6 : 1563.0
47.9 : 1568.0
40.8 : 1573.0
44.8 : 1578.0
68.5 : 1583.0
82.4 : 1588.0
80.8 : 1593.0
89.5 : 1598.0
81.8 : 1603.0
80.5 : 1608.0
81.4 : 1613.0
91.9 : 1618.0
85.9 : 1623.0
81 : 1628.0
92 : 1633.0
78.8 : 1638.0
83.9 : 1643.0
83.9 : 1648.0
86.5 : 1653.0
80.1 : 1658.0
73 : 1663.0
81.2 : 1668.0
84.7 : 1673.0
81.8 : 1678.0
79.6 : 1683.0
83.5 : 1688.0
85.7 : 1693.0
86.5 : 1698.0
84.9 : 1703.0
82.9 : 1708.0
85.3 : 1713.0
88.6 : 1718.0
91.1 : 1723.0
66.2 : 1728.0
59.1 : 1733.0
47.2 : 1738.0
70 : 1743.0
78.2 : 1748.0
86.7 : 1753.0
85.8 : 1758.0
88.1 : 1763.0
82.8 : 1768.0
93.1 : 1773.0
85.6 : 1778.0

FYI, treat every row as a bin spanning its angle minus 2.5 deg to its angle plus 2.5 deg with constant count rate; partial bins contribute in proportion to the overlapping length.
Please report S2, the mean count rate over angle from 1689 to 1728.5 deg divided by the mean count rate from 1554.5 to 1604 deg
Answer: 1.2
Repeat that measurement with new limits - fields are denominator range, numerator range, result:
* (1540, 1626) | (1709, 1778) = 1.04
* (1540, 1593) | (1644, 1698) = 1.17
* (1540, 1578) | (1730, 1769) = 1.06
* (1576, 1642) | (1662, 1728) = 1.04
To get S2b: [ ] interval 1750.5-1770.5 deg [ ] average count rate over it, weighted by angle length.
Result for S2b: 85.8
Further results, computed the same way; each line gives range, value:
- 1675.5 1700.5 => 83.4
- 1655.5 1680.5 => 80.2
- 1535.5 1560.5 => 86.5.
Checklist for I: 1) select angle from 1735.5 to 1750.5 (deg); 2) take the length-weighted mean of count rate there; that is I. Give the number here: 65.1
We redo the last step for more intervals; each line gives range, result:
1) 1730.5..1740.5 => 53.1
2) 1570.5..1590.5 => 59.1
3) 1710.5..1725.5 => 88.3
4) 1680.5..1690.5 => 81.5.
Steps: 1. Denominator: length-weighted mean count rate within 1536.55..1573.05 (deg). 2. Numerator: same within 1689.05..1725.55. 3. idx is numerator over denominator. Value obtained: 1.15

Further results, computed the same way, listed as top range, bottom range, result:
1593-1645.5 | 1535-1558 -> 0.97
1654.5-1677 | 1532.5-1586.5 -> 1.12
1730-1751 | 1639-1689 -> 0.79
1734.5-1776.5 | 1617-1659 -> 0.93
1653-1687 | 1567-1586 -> 1.57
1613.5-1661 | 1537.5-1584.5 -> 1.22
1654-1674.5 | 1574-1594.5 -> 1.20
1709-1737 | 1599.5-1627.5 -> 0.91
